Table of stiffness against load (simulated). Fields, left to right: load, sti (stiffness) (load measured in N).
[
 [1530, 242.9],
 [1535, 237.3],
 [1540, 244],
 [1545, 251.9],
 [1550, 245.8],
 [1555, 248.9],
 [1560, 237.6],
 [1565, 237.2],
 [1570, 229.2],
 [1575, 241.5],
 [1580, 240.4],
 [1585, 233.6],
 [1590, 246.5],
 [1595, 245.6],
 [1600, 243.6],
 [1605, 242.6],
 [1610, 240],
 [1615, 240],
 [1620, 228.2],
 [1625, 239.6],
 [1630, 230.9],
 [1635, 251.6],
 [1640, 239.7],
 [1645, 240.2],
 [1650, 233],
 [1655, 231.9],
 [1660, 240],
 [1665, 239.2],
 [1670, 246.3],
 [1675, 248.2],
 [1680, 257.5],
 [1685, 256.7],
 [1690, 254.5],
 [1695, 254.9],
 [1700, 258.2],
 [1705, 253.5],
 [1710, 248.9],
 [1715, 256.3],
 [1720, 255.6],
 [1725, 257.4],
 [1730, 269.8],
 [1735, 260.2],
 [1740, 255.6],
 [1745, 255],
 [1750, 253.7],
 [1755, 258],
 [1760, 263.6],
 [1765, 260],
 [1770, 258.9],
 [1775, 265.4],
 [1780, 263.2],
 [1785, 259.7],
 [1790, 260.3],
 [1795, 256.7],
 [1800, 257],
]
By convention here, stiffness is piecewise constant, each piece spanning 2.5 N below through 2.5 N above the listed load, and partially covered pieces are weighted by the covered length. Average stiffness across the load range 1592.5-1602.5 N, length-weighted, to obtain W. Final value 245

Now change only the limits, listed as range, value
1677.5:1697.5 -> 256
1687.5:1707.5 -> 255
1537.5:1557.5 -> 248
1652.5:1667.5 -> 237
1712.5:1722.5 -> 256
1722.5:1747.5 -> 260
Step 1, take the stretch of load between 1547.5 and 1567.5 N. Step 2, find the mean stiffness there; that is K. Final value 242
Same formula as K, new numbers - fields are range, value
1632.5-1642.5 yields 246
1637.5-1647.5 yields 240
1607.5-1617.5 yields 240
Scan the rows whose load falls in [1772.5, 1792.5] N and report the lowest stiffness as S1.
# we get 259.7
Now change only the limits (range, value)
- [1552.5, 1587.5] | 229.2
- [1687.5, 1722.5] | 248.9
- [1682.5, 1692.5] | 254.5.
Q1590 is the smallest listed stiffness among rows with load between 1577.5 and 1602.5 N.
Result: 233.6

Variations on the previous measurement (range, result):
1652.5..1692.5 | 231.9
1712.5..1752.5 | 253.7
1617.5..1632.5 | 228.2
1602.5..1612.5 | 240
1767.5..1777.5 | 258.9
